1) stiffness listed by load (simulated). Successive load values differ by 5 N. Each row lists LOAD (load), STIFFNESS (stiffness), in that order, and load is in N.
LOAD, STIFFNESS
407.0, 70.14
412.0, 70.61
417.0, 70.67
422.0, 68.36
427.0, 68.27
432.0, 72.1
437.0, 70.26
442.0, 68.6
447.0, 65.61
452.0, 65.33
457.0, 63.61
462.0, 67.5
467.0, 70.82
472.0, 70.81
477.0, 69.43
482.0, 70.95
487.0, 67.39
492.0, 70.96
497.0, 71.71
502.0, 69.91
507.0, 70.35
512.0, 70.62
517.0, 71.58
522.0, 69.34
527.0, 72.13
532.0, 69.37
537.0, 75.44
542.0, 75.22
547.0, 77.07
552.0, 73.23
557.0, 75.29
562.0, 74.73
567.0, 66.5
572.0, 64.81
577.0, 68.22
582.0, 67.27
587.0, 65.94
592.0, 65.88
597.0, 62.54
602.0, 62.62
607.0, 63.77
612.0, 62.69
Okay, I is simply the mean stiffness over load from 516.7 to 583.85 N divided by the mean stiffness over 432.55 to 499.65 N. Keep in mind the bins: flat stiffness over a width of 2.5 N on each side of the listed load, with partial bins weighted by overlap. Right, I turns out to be 1.04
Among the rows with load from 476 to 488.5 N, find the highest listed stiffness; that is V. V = 70.95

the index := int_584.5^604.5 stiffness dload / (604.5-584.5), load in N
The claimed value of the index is 64.2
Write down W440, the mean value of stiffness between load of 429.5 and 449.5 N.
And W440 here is 69.1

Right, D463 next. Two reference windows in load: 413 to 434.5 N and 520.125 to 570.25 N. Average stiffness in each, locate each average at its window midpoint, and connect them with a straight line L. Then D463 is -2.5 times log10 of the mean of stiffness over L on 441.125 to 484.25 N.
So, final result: 0.04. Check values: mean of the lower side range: 69.9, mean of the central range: 68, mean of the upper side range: 72.8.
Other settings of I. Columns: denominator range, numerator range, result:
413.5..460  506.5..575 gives 1.05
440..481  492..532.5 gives 1.04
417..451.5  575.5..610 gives 0.95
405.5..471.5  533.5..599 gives 1.02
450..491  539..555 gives 1.10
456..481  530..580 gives 1.04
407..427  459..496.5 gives 1.00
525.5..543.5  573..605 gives 0.90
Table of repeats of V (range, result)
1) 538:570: 77.07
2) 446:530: 72.13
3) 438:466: 68.6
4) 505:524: 71.58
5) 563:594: 68.22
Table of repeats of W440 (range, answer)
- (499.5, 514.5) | 70.3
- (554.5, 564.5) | 75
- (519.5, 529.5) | 70.7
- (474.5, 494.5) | 69.7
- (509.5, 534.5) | 70.6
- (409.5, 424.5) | 69.9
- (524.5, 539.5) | 72.3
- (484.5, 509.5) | 70.1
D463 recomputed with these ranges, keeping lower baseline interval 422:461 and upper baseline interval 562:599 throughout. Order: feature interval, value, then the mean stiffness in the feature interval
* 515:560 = -0.10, 73.2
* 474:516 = -0.05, 70.2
